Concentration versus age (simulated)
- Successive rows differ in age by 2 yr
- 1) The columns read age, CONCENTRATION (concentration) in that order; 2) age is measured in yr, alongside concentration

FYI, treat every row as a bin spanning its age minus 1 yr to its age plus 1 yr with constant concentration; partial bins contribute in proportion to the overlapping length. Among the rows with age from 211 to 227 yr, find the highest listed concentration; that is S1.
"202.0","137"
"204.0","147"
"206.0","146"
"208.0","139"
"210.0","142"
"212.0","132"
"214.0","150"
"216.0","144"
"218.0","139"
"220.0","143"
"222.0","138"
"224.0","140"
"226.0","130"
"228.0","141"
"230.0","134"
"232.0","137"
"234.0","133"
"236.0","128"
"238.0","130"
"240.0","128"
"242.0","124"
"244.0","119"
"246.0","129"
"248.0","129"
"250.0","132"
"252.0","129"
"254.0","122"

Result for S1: 150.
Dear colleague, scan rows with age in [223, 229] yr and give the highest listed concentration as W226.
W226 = 141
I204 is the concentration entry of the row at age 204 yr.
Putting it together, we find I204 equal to 147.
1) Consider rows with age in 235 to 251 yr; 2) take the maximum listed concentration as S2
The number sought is 132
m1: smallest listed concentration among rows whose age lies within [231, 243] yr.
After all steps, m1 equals 124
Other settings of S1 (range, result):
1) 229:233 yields 137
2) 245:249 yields 129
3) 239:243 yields 128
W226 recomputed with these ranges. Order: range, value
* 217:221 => 143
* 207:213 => 142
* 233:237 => 133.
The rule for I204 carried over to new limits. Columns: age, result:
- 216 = 144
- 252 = 129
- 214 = 150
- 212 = 132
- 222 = 138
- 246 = 129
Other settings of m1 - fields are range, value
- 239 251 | 119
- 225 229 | 130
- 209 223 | 132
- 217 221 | 139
